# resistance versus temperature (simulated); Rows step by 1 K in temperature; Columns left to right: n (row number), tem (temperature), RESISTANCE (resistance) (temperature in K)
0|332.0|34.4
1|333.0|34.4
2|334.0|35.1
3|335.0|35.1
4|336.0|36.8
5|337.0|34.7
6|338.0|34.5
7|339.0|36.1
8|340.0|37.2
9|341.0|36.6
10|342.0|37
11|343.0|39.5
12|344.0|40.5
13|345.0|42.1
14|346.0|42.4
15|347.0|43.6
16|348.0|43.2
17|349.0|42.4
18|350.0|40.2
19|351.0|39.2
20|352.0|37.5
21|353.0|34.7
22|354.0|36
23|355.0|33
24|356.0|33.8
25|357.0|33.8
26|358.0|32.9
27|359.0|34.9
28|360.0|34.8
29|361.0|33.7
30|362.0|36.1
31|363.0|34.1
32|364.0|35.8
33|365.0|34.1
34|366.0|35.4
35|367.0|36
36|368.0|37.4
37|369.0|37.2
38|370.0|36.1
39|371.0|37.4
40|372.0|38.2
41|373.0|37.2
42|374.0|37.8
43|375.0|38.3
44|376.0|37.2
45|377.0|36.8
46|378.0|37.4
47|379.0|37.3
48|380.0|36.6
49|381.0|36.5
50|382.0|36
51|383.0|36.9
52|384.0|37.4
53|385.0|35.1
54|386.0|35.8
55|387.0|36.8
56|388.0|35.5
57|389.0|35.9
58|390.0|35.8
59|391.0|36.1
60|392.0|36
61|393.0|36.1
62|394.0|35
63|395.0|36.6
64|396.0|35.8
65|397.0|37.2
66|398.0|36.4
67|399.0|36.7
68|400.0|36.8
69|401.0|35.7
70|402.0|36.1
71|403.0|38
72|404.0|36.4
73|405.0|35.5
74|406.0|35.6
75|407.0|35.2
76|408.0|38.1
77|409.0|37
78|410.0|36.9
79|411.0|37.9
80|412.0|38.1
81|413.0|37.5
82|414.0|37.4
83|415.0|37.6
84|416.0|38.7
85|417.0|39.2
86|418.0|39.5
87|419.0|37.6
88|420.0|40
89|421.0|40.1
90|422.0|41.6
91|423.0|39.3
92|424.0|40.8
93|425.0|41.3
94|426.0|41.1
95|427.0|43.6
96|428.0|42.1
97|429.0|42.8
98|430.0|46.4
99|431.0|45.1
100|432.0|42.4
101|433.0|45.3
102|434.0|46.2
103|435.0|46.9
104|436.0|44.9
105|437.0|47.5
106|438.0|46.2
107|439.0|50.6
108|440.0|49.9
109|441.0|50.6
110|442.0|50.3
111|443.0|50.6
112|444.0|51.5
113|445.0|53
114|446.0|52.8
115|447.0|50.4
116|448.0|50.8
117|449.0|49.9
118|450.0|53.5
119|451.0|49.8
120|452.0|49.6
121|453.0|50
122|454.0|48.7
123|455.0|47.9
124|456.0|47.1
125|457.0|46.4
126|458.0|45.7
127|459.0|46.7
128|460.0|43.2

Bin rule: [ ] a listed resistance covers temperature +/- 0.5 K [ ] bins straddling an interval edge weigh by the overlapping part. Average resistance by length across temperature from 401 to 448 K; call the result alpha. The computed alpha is 42.5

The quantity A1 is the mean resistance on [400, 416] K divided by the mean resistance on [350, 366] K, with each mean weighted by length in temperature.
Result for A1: 1.1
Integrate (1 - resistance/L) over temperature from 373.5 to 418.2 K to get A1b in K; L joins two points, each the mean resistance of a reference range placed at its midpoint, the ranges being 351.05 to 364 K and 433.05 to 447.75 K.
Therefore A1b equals 5.0 K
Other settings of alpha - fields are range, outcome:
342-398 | 36.9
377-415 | 36.5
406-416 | 37.3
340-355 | 39.3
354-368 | 34.6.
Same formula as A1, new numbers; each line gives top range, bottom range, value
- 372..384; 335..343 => 1.02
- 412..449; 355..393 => 1.23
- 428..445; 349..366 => 1.33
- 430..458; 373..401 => 1.33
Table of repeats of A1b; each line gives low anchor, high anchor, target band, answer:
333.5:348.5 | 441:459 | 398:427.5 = 4.9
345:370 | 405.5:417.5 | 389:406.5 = 0.5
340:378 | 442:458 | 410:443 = 2.8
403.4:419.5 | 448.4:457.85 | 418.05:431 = -0.1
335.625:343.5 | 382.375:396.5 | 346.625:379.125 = -0.4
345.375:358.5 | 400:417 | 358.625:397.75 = 1.3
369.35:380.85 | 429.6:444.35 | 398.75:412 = 1.8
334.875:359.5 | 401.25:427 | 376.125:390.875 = 0.6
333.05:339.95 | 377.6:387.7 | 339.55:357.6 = -1.4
